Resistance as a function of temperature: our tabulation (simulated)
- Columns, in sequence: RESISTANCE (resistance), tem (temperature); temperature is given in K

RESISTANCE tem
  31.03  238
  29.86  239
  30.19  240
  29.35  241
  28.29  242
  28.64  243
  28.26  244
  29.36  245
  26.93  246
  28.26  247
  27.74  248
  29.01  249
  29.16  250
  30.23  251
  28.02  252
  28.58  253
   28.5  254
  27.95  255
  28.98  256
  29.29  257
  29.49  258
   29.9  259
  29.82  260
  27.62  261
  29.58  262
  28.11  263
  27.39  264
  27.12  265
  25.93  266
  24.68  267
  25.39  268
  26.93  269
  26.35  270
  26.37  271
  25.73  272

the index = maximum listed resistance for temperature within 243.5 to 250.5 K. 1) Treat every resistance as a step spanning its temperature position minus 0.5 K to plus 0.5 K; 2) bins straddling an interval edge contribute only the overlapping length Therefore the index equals 29.36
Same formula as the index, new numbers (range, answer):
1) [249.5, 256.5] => 30.23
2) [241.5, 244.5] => 28.64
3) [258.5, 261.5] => 29.9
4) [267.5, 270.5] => 26.93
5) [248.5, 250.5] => 29.16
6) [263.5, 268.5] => 27.39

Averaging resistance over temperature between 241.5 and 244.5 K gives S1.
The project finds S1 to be 28.4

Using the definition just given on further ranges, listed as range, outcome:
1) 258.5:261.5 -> 29.1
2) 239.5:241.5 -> 29.8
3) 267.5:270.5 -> 26.2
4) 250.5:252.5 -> 29.1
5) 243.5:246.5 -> 28.2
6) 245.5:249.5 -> 28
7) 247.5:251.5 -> 29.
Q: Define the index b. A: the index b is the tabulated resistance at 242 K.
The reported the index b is 28.29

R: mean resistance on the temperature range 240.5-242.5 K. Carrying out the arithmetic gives 28.8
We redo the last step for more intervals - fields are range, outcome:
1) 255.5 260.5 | 29.5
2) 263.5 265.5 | 27.3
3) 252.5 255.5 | 28.3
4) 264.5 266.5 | 26.5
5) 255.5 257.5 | 29.1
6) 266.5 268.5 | 25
